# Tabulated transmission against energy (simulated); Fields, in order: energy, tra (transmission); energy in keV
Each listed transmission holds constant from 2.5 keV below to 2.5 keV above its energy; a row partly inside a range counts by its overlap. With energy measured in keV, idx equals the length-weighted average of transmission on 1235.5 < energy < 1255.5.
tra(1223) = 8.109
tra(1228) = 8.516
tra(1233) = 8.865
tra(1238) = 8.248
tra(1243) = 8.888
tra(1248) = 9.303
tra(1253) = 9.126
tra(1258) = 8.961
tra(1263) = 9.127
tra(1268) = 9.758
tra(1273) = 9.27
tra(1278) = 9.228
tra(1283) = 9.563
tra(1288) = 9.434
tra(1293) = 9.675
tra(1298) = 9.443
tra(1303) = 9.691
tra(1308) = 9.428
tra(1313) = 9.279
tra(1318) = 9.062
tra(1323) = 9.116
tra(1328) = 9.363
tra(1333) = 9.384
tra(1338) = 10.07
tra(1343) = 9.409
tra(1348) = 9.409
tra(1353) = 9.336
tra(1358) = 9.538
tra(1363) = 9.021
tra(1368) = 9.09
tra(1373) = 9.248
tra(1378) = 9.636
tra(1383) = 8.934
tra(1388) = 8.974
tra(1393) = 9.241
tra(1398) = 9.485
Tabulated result 8.89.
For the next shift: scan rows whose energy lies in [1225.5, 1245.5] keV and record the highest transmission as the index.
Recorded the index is 8.888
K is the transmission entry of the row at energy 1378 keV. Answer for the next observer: 9.636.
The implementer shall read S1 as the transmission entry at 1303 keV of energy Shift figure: 9.691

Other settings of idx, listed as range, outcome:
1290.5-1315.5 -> 9.5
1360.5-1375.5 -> 9.12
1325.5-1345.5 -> 9.56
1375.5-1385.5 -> 9.29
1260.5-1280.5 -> 9.35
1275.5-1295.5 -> 9.47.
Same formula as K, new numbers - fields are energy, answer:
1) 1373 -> 9.248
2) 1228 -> 8.516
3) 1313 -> 9.279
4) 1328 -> 9.363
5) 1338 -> 10.07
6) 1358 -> 9.538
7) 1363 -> 9.021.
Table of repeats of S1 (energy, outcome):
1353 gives 9.336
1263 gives 9.127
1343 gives 9.409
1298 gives 9.443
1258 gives 8.961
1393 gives 9.241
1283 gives 9.563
